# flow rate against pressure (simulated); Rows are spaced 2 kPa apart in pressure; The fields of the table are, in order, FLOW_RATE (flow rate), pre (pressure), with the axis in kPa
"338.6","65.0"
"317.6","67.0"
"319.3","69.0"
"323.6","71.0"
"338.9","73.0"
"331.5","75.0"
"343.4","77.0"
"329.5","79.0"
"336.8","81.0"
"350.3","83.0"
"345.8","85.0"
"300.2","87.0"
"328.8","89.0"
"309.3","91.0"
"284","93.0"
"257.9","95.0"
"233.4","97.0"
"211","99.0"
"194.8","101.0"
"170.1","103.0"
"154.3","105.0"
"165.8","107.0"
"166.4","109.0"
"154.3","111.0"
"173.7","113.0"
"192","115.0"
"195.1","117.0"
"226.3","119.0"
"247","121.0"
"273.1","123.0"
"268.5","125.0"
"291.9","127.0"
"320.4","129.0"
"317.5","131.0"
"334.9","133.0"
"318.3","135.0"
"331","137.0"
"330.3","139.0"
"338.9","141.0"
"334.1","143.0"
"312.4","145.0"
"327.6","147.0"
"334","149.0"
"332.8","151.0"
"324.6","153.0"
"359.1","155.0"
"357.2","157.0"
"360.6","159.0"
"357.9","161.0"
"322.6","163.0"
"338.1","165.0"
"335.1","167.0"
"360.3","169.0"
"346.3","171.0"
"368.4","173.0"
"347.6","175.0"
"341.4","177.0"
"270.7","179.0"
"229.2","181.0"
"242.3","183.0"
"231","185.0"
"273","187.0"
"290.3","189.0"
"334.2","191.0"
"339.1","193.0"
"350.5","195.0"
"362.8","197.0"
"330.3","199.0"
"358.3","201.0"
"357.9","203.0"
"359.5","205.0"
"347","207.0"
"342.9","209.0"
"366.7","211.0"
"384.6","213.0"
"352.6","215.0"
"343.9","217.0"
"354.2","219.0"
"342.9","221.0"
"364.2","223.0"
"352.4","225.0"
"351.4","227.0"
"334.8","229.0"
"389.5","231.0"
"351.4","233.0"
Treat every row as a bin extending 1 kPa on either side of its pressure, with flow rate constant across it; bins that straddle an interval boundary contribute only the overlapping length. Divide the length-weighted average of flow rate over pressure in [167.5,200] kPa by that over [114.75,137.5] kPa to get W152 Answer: 1.13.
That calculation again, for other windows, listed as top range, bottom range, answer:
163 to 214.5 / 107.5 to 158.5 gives 1.15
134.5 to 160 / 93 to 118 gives 1.74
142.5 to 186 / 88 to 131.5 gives 1.39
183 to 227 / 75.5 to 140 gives 1.28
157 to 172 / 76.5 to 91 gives 1.05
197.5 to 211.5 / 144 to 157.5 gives 1.05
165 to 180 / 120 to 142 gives 1.10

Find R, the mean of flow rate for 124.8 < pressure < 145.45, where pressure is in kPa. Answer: 320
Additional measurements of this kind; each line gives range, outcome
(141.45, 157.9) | 335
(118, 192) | 314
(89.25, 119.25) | 208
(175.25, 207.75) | 314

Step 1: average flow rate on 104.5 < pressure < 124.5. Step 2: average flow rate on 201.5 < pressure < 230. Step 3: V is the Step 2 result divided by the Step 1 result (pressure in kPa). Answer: 1.79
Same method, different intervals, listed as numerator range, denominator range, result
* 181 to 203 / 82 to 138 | 1.22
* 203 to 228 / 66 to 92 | 1.08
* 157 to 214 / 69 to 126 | 1.28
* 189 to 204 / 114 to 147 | 1.18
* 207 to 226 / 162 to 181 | 1.07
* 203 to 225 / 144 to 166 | 1.05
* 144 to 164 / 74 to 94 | 1.04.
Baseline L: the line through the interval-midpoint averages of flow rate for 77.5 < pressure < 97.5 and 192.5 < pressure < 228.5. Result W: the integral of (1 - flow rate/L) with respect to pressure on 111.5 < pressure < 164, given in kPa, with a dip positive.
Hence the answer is 4.3 kPa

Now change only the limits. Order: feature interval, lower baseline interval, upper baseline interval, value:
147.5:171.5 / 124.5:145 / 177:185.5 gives -4.93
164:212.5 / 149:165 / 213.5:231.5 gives 3.08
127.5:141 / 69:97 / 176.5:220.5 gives -0.15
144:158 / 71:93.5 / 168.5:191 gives -1.23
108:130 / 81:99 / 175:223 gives 5.62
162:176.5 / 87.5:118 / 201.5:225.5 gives -2.23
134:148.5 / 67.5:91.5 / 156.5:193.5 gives -0.27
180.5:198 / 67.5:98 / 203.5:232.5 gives 2.57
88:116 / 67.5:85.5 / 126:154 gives 9.90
